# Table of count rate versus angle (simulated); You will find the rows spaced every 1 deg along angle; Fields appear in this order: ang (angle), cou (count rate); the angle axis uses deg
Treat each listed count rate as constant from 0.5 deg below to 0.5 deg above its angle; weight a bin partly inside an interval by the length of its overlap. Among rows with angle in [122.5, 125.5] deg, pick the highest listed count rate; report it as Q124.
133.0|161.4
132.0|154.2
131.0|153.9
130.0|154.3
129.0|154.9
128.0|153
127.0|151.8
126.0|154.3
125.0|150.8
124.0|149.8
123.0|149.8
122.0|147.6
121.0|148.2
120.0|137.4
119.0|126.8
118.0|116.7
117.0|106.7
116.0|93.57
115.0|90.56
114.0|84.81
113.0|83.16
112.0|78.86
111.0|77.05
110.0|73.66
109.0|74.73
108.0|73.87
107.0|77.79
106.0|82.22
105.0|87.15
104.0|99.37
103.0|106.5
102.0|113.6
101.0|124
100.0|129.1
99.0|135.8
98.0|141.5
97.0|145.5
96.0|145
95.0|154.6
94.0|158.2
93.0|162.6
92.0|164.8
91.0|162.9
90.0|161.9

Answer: 150.8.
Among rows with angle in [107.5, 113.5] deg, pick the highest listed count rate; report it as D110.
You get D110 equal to 83.16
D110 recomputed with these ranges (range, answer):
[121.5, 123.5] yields 149.8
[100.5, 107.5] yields 124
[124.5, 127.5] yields 154.3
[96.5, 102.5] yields 145.5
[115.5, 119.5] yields 126.8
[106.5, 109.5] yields 77.79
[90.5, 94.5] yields 164.8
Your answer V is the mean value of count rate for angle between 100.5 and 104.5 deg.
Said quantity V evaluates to 111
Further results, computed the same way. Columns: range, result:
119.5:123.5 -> 146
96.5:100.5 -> 138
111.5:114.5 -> 82.3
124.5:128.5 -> 152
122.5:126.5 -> 151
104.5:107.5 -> 82.4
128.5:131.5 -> 154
